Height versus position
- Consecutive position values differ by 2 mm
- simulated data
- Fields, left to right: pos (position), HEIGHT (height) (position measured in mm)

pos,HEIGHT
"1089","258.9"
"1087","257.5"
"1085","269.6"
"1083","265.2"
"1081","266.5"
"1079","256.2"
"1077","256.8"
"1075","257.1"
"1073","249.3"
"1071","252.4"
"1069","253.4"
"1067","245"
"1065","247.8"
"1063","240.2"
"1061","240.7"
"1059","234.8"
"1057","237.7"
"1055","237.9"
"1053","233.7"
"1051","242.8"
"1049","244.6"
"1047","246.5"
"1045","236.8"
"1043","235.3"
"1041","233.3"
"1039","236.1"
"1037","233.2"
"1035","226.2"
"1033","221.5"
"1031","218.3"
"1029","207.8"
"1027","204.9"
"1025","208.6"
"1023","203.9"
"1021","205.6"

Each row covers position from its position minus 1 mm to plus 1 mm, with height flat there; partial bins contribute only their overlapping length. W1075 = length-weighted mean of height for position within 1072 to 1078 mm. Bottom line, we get 254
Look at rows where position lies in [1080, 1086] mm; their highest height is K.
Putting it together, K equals 269.6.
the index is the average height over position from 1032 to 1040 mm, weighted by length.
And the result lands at 229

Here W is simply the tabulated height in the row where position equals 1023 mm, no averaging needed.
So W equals 203.9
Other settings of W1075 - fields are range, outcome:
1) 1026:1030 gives 206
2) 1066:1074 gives 250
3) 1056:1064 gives 238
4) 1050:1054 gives 238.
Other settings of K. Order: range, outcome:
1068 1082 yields 266.5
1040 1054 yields 246.5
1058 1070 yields 253.4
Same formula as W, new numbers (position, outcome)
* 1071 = 252.4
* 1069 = 253.4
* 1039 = 236.1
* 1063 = 240.2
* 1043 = 235.3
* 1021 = 205.6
